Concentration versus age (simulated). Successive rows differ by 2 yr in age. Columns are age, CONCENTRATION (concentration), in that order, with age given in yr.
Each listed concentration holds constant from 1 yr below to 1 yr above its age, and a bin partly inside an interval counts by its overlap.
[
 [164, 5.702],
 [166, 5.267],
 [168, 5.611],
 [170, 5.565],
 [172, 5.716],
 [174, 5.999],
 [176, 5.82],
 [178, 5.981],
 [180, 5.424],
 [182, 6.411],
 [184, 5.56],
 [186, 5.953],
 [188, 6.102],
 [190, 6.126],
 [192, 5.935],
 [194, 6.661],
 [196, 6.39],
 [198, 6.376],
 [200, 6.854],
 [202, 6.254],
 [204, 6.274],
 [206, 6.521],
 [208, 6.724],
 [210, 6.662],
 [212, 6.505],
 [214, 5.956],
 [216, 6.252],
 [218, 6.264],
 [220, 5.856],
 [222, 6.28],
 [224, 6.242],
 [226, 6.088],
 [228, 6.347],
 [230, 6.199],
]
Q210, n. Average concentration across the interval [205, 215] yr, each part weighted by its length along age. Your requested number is 6.47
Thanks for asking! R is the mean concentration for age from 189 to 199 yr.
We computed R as 6.3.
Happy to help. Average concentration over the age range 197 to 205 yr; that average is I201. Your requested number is 6.44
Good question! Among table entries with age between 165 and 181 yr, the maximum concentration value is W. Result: 5.999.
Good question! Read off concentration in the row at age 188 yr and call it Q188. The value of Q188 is 6.102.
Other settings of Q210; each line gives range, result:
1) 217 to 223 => 6.13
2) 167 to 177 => 5.74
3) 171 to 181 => 5.79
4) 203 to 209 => 6.51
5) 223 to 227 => 6.17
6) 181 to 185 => 5.99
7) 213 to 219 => 6.16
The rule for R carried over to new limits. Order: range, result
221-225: 6.26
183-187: 5.76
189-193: 6.03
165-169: 5.44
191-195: 6.3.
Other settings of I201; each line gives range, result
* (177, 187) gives 5.87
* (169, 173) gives 5.64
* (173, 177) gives 5.91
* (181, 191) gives 6.03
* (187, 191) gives 6.11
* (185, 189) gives 6.03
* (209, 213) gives 6.58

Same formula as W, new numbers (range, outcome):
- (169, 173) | 5.716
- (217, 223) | 6.28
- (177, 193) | 6.411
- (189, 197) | 6.661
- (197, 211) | 6.854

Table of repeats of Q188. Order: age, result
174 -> 5.999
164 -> 5.702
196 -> 6.39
